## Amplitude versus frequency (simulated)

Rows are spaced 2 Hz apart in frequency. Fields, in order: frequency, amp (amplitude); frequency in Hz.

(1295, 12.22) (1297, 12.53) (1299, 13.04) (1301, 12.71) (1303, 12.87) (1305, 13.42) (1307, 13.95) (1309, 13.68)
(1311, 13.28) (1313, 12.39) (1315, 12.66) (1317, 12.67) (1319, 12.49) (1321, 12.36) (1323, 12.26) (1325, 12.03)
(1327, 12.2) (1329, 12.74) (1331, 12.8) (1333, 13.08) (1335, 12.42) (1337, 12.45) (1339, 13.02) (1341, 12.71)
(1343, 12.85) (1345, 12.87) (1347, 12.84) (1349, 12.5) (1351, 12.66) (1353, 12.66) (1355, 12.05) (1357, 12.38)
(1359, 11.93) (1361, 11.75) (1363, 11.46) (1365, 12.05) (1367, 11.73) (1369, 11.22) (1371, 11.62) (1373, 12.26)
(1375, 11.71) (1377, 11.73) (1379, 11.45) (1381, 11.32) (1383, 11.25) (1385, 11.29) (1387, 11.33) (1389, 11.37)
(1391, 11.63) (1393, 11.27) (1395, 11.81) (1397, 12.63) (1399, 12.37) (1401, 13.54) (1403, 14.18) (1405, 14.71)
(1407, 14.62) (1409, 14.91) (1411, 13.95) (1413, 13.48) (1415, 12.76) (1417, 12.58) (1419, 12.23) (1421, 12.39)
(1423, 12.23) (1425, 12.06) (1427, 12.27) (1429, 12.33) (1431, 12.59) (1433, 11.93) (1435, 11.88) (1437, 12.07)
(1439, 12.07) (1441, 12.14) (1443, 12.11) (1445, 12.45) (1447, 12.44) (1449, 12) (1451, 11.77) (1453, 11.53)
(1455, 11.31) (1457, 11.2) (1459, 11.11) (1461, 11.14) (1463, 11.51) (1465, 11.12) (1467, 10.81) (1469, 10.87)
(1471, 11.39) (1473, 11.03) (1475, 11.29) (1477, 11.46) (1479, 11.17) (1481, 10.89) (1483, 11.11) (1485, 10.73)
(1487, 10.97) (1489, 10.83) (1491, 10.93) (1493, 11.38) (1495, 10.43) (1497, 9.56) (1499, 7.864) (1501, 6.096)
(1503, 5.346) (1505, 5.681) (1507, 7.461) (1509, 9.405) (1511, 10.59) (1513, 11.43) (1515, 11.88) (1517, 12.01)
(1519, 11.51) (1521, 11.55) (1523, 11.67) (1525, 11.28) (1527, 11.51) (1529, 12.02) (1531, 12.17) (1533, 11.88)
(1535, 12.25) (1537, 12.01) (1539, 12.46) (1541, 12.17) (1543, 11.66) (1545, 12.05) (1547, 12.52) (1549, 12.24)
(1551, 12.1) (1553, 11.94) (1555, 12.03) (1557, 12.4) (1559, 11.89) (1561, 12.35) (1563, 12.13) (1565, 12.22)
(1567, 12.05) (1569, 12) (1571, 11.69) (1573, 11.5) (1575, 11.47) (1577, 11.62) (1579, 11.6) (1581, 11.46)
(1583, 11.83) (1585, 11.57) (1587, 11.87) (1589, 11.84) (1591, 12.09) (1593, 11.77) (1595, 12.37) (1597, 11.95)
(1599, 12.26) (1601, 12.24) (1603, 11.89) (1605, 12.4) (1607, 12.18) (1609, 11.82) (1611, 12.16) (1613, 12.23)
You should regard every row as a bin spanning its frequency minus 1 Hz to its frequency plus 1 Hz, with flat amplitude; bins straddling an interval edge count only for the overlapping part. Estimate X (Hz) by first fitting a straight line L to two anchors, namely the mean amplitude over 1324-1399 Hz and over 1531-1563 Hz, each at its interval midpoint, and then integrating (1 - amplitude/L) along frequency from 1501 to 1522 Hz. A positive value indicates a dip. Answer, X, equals 4.5 Hz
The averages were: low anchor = 12.1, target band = 9.52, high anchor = 12.1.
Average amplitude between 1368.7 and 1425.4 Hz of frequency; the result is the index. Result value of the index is 12.4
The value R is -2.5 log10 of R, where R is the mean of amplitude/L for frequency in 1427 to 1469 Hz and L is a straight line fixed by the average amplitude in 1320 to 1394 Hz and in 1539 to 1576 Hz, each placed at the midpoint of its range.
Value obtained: 0.03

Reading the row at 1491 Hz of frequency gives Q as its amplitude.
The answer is 10.93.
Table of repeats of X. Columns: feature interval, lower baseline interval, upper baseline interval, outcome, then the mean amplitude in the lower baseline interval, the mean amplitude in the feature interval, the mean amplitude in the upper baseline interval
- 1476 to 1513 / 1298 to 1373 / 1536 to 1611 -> 7.8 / 12.5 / 9.6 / 12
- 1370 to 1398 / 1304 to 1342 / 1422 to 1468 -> 1.5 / 12.8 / 11.6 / 11.8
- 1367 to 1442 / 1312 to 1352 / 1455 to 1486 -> -3.4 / 12.6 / 12.3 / 11.1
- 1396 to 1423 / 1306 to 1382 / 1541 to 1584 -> -2.5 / 12.4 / 13.4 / 11.9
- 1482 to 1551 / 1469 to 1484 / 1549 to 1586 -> 4.5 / 11.2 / 10.7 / 11.9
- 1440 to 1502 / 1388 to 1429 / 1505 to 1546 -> 5.4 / 12.8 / 11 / 11.3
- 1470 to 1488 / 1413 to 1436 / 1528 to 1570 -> 1.7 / 12.3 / 11.1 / 12.1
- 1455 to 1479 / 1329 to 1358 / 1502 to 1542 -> 0.4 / 12.7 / 11.2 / 10.8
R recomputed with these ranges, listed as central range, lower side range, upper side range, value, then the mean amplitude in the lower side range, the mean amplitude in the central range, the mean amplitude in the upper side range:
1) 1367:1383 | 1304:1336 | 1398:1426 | 0.13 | 12.8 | 11.6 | 13.3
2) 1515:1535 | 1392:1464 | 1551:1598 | 0.03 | 12.4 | 11.8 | 11.9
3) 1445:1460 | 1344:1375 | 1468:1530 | -0.07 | 12.1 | 11.7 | 10.4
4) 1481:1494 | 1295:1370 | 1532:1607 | 0.11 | 12.6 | 11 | 12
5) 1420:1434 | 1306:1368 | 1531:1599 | 0.01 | 12.5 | 12.3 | 12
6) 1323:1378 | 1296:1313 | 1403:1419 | 0.10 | 13.1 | 12.3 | 13.8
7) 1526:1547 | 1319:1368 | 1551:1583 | -0.01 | 12.4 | 12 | 11.9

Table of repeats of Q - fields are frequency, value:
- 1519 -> 11.51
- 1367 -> 11.73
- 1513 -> 11.43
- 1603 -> 11.89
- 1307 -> 13.95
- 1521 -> 11.55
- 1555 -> 12.03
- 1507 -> 7.461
